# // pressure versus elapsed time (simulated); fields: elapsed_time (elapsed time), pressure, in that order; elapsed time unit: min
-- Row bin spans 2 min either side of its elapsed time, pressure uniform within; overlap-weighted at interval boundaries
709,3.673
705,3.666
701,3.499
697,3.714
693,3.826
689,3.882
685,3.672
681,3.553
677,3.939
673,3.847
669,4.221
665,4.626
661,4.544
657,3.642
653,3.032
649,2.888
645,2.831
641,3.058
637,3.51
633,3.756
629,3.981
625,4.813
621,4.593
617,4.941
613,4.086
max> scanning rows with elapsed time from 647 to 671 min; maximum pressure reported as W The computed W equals 4.626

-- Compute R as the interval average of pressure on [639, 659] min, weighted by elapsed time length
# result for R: 3.09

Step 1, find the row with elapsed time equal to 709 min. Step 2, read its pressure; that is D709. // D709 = 3.673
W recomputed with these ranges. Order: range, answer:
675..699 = 3.939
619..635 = 4.813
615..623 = 4.941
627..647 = 3.981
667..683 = 4.221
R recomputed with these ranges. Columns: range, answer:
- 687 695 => 3.85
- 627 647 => 3.43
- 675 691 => 3.76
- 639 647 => 2.94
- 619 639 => 4.13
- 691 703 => 3.68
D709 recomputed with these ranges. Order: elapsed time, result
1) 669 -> 4.221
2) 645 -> 2.831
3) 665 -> 4.626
